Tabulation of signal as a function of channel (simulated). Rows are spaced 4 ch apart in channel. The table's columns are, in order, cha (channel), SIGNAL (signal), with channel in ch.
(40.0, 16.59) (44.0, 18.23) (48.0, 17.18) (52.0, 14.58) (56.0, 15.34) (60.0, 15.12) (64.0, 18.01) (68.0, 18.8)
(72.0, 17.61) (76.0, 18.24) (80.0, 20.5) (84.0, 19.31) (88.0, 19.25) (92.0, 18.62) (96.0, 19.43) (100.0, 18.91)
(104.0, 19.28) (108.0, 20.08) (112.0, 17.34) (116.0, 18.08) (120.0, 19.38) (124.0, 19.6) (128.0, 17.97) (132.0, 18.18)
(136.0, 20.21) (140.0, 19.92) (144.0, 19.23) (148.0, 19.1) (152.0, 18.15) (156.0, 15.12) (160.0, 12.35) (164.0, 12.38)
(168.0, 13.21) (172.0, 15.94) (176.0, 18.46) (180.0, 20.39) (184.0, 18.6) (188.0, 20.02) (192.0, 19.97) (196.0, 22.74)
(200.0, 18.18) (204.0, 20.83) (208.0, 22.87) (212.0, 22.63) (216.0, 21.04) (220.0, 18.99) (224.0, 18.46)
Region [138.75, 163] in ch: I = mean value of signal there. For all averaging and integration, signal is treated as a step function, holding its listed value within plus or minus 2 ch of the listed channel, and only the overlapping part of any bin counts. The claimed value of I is 17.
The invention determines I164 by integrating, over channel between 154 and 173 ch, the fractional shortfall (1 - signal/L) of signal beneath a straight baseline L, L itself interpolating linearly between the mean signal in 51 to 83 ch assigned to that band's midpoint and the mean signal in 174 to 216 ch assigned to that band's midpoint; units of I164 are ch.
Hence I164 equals 5.8 ch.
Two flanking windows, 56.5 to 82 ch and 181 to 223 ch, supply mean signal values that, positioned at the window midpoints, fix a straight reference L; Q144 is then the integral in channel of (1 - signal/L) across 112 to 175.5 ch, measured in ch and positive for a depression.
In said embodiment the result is 6.7 ch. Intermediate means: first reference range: 17.9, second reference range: 20.5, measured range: 17.3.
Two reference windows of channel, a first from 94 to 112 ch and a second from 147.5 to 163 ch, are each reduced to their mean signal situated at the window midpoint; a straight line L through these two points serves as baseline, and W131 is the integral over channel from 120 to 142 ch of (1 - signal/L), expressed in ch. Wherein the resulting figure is -2.43 ch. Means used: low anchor 19.2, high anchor 15.7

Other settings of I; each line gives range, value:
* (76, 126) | 19.1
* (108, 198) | 18.1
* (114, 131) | 18.7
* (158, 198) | 17.4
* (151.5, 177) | 14.8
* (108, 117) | 18.2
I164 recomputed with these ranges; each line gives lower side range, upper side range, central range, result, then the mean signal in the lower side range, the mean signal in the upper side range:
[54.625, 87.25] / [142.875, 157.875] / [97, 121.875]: -1.33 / 18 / 17.8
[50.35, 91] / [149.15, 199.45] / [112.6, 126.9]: -1.02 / 17.7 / 17.3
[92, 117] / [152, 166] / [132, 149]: -4.19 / 18.9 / 14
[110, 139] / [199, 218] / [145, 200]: 7.43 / 18.7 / 21.3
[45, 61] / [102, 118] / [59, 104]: -3.69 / 15.7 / 18.7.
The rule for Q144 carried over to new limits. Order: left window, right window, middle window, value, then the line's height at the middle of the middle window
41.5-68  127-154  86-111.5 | -1.89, 17.8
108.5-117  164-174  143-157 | -2.27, 15.5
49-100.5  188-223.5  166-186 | 2.79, 20.1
